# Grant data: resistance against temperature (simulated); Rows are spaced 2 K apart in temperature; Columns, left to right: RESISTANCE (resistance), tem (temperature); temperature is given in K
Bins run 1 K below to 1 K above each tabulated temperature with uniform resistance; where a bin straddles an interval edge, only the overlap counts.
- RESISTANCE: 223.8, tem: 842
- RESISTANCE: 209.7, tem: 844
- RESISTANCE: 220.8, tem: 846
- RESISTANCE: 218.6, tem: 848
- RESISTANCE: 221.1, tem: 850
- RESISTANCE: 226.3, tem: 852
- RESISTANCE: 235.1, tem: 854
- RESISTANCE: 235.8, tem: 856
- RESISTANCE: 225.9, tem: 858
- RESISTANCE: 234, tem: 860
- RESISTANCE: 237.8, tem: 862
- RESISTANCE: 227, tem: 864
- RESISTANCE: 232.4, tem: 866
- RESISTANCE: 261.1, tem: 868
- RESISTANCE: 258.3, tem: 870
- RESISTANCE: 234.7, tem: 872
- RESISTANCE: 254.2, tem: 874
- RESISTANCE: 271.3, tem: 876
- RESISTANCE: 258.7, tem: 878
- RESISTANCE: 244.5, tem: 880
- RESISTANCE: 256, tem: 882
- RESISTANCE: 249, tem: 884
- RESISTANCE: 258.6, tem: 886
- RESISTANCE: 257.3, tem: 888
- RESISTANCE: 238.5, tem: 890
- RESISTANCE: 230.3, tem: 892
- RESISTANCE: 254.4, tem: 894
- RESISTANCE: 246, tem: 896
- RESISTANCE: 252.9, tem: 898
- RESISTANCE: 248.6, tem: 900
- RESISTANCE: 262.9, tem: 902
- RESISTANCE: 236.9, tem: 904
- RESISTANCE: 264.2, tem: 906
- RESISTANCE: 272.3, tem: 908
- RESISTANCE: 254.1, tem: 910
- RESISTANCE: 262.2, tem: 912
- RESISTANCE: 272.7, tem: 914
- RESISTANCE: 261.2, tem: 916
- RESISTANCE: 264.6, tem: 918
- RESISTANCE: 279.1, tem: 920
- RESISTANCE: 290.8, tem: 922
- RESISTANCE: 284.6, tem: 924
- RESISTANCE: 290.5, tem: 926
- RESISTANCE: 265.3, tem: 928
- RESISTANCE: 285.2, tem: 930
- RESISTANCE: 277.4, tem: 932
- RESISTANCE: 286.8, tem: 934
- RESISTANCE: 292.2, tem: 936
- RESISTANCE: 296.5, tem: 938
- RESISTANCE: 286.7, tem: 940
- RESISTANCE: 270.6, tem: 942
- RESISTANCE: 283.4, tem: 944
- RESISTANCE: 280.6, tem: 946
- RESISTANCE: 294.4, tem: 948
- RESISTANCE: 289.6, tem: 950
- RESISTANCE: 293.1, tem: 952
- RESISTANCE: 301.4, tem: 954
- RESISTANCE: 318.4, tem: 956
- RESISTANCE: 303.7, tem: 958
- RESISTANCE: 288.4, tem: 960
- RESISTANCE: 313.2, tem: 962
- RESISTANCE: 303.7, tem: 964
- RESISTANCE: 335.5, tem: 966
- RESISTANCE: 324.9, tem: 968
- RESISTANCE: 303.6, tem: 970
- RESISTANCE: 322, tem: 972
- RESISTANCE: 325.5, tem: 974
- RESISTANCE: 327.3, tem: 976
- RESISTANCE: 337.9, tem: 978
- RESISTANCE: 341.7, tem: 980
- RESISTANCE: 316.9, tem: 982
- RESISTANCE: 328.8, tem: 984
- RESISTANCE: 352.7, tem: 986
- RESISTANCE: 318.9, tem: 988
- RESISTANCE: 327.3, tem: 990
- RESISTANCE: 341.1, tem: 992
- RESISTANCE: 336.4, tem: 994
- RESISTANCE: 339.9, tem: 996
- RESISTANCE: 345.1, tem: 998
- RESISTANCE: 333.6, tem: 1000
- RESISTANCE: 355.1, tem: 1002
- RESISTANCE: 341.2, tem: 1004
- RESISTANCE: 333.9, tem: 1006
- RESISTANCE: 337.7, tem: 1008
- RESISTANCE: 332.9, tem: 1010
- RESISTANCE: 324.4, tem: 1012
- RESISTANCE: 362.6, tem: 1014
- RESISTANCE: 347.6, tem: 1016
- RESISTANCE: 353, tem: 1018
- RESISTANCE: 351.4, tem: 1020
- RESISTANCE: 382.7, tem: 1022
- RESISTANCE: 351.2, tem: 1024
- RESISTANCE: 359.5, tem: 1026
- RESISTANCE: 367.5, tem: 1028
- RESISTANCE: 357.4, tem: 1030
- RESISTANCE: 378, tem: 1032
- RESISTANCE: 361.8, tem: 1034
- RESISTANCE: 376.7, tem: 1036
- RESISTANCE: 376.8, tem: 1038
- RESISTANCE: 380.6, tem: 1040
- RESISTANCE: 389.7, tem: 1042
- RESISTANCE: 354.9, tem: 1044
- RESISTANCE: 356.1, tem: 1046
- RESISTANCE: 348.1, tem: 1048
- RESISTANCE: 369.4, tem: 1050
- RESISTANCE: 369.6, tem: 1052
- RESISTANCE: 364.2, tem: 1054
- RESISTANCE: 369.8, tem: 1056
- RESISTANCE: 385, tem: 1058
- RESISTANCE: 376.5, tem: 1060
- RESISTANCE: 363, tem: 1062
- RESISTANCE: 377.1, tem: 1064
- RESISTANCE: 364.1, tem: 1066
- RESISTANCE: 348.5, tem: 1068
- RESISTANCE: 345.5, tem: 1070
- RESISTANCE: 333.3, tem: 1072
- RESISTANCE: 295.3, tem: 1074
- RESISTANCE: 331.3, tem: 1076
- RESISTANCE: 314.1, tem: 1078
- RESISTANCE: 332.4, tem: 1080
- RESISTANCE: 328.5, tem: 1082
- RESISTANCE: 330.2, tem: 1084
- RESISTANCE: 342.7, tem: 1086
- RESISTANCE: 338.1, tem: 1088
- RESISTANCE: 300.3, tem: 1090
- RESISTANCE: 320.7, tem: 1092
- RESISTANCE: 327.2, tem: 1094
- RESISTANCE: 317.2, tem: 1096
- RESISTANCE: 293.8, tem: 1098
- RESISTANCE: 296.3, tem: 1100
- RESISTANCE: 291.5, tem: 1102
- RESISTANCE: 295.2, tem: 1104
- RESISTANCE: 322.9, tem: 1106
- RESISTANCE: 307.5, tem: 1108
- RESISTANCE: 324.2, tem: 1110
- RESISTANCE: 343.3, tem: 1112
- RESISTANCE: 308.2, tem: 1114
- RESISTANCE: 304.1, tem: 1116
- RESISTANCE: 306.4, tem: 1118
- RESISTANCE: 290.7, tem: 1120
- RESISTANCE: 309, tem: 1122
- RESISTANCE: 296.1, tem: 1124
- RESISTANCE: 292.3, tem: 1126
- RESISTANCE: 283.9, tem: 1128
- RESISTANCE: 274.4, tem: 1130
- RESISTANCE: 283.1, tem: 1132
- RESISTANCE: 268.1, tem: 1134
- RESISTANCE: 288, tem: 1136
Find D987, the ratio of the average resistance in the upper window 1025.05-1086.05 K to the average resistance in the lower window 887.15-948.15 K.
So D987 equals 1.3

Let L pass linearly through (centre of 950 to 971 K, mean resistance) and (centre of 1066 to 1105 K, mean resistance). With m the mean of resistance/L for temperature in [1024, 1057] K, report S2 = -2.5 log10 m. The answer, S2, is -0.16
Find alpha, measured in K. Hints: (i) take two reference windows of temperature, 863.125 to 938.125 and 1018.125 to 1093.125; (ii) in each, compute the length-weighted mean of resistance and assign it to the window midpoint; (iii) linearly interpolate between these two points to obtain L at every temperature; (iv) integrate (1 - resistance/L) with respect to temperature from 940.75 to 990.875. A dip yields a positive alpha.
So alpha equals -1.95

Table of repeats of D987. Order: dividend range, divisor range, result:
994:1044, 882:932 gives 1.36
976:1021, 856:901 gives 1.37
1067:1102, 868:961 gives 1.19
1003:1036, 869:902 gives 1.41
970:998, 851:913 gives 1.34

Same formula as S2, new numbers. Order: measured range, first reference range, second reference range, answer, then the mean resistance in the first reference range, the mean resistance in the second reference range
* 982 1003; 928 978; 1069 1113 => -0.11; 300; 320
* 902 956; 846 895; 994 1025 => 0.03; 242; 346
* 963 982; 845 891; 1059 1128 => -0.16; 242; 322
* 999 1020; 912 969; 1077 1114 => -0.14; 290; 318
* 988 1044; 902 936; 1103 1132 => -0.22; 272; 303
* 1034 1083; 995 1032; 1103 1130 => -0.08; 349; 305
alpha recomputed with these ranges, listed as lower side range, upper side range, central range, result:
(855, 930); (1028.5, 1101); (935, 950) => -0.24 K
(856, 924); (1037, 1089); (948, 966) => -0.67 K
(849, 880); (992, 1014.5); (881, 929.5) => 1.67 K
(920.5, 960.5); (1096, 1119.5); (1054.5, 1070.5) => -3.36 K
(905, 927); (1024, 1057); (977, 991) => -0.35 K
